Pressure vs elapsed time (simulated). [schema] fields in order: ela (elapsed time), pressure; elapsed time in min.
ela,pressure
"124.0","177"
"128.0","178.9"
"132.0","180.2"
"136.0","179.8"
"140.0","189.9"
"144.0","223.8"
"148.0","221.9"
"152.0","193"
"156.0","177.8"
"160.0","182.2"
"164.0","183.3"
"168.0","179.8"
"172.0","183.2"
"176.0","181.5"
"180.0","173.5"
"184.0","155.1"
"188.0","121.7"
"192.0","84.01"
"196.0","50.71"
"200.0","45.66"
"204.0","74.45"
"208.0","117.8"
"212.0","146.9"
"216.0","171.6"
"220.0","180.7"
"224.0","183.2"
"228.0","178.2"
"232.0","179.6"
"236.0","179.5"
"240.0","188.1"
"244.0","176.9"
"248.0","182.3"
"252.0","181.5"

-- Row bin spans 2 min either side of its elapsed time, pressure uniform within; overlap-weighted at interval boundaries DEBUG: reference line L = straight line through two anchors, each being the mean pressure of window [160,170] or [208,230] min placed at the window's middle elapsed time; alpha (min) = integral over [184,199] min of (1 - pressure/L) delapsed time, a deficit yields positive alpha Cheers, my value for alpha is 7.1 min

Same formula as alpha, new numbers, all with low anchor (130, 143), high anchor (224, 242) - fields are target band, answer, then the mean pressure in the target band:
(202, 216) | 4.7 min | 121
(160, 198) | 7.6 min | 148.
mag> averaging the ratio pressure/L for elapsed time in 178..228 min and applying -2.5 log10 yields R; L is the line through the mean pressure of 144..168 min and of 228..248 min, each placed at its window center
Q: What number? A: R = 0.41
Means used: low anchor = 193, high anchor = 181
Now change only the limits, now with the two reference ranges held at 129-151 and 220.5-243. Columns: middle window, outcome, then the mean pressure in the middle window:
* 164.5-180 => 0.067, 181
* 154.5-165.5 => 0.076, 181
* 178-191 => 0.294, 145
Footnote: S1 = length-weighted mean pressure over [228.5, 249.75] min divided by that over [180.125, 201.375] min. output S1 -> 1.81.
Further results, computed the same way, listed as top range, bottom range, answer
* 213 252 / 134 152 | 0.88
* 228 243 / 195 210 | 2.47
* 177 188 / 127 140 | 0.87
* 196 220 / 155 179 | 0.62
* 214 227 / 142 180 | 0.94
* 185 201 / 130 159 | 0.42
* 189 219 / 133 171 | 0.53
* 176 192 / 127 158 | 0.75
